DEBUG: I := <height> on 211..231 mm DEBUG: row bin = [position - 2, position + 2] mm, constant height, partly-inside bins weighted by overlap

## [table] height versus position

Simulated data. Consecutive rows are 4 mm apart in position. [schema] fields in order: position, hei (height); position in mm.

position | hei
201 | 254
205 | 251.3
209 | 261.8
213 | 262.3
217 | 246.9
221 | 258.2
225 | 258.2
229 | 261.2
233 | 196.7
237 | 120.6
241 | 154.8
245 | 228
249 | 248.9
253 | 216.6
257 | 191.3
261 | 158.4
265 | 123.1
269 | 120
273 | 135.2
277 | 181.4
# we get 257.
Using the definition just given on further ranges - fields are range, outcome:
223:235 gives 239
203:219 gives 256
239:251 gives 211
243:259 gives 221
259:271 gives 134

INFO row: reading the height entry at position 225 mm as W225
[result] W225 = 258.2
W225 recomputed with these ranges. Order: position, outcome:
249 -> 248.9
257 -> 191.3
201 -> 254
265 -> 123.1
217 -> 246.9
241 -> 154.8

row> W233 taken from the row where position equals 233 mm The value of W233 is 196.7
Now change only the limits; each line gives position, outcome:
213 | 262.3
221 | 258.2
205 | 251.3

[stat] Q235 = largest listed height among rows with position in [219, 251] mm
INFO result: 261.2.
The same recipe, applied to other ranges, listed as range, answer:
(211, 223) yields 262.3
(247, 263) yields 248.9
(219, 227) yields 258.2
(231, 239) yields 196.7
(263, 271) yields 123.1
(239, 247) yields 228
